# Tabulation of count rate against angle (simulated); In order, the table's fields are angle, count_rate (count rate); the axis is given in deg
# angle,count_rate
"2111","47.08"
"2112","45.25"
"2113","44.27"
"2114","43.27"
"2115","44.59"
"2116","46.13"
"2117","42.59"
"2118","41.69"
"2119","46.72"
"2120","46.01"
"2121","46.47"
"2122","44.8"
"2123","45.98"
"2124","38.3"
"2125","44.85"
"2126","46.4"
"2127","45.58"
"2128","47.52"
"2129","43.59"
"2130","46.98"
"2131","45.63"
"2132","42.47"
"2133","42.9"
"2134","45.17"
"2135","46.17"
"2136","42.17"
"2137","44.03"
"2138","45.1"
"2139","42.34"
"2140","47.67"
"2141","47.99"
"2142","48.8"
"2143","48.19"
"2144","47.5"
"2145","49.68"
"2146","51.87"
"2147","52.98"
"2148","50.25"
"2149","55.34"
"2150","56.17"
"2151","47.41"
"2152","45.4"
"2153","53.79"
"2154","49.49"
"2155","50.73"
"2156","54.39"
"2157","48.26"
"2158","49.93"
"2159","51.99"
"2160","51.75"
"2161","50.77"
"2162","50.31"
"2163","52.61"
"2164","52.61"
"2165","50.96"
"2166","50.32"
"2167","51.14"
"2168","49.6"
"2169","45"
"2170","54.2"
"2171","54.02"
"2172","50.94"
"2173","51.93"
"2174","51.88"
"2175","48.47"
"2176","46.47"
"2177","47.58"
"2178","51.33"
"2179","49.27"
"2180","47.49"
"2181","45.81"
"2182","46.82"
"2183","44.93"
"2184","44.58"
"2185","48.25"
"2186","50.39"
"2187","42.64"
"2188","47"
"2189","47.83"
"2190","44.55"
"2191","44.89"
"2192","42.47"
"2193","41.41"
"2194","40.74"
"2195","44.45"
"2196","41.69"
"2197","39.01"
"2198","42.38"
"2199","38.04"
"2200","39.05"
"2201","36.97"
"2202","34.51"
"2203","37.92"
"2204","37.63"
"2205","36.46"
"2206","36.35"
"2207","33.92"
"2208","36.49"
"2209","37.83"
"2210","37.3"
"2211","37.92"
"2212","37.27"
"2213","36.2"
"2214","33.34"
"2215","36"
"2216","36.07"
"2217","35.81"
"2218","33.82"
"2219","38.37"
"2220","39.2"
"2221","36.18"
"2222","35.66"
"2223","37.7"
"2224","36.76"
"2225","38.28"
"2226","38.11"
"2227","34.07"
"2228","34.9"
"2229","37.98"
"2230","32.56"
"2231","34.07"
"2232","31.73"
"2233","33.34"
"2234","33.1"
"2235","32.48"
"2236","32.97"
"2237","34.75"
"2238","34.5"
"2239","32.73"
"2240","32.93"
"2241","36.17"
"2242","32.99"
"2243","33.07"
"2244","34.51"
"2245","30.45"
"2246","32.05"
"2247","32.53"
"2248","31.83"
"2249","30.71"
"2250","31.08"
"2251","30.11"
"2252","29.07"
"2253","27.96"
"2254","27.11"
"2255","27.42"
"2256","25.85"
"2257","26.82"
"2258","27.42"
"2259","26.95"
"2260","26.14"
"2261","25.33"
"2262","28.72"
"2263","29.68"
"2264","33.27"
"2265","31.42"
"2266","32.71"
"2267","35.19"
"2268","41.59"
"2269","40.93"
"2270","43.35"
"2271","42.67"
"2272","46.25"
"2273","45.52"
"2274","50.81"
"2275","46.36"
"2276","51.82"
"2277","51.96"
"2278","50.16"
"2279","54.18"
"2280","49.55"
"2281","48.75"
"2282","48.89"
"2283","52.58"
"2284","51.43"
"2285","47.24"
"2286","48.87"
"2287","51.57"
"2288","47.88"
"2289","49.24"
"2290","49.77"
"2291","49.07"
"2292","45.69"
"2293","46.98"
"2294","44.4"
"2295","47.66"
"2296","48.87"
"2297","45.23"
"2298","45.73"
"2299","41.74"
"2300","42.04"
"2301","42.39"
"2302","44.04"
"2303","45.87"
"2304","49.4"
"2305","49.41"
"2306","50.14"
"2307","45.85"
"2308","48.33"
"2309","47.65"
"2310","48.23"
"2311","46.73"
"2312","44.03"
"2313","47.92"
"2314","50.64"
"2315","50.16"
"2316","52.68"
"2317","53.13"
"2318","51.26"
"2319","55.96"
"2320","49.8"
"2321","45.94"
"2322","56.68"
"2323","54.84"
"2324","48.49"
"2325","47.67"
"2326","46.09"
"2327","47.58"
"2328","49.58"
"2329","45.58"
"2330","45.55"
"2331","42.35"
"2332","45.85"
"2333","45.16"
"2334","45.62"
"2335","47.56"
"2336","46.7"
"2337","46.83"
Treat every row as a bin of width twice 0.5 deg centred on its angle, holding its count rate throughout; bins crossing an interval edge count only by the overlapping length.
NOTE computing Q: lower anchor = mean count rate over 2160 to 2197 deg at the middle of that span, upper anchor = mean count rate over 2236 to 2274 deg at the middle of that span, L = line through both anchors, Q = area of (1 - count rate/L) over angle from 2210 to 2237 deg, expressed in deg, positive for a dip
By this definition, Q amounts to 2.5 deg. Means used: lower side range 47.9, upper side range 33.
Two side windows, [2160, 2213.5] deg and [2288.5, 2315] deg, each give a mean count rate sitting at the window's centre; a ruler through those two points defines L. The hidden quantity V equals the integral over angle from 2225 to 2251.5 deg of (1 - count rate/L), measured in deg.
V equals 7.1 deg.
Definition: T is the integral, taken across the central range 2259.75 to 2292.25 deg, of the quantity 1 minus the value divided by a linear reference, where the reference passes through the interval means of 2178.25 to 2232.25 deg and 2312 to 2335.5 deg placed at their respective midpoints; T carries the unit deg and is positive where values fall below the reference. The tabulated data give 0.9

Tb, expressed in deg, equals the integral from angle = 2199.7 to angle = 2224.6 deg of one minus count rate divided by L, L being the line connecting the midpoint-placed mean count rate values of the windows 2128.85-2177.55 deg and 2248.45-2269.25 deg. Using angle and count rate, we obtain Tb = 1.24 deg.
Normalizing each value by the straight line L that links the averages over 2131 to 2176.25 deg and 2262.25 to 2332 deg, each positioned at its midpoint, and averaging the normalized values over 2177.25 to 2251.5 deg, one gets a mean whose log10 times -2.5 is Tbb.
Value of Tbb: 0.263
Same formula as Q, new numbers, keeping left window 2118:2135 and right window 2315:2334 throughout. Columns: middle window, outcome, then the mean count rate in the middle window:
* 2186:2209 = 2.9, 40.5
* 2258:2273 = 4.1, 34.7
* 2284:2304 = 0.7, 46.7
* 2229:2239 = 2.9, 33.5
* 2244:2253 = 3.1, 31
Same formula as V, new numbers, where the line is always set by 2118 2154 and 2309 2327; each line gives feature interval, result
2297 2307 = 0.8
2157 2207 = 1.7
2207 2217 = 2.5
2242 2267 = 9.7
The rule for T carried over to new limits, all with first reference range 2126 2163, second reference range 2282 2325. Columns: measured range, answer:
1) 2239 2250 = 3.6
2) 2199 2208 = 2.2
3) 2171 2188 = 0.1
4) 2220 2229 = 2.2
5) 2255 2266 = 4.6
